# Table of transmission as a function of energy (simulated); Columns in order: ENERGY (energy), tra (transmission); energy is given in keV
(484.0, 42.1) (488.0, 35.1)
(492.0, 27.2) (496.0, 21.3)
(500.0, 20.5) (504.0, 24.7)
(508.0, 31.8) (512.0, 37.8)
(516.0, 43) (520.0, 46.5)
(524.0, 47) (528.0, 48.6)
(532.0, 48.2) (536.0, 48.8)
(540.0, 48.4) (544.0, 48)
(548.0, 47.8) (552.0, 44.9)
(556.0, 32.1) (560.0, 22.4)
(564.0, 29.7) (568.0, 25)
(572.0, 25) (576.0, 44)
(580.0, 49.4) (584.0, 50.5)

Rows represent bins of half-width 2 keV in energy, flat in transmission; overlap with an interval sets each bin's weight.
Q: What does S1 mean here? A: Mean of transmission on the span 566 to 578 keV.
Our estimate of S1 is 31.3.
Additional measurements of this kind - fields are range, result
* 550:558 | 38.5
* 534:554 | 47.6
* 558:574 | 25.5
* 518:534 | 47.6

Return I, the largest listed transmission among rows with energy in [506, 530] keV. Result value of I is 48.6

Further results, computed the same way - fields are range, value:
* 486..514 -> 37.8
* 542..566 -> 48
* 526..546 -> 48.8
